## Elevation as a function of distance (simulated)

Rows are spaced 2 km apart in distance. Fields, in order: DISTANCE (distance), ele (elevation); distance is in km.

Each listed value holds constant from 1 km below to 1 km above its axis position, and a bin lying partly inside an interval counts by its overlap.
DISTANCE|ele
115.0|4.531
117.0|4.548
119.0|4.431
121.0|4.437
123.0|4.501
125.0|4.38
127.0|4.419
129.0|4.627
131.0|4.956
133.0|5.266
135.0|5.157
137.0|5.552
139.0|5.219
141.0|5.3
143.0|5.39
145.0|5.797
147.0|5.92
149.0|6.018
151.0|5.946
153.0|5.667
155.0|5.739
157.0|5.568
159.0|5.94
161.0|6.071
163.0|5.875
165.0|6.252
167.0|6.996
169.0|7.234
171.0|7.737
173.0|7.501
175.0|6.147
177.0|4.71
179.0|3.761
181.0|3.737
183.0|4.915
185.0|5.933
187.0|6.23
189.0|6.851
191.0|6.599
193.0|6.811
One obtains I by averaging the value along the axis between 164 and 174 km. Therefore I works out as 7.14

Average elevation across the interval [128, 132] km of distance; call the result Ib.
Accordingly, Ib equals 4.79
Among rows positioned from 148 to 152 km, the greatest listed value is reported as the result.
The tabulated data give 6.018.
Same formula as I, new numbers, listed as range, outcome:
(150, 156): 5.78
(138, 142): 5.26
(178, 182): 3.75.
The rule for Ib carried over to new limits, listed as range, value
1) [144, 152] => 5.92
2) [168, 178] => 6.67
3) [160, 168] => 6.3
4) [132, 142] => 5.3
